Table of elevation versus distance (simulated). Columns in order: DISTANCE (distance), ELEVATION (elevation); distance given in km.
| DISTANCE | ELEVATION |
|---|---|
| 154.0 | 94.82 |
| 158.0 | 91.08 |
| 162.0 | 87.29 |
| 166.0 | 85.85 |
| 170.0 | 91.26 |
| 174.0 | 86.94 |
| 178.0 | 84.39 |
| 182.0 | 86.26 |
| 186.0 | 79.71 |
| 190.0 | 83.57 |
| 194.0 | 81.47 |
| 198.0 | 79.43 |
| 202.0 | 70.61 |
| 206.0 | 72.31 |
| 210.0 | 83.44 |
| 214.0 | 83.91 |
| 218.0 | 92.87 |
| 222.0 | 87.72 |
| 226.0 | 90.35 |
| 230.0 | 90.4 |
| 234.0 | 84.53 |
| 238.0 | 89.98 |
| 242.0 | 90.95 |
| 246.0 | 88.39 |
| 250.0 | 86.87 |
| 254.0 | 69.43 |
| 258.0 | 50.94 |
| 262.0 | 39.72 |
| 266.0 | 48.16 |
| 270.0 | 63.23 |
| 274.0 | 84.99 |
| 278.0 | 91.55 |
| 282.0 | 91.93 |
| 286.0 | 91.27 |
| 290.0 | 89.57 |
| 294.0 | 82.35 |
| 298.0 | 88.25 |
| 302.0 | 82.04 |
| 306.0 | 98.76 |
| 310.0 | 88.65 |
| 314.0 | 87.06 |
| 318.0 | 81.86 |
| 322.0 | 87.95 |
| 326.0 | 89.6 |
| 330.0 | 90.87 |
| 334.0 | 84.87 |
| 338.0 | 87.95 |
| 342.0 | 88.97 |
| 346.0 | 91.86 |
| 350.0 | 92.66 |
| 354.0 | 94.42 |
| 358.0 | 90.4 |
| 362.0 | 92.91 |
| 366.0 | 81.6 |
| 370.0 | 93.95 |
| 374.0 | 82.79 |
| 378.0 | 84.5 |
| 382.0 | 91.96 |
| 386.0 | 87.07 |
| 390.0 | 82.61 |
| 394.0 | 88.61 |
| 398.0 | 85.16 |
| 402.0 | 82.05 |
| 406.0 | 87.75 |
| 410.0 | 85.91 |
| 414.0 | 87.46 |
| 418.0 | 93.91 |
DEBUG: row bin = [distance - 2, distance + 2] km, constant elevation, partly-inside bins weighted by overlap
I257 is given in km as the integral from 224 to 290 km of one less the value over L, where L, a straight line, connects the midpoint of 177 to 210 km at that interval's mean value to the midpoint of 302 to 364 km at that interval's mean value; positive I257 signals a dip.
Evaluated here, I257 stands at 4.38 km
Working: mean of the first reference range 79.8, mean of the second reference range 89.7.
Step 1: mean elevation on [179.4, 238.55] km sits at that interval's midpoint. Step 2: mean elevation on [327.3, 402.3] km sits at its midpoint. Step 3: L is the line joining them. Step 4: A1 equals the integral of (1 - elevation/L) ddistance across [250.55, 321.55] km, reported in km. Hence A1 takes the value 6.1 km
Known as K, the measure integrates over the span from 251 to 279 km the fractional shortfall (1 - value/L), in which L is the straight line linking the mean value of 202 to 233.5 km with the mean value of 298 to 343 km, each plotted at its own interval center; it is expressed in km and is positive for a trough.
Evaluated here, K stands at 7.3 km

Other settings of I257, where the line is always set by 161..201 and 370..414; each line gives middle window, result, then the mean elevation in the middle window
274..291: -1.05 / 90.5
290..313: -0.73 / 88.1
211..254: -1.46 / 87.6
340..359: -1.30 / 91.7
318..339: -0.49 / 87.7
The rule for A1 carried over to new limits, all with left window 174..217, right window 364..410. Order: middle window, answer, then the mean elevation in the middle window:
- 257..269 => 5.2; 47.3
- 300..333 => -1.5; 88.2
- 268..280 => 0.5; 79.9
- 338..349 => -0.7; 90.2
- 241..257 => 0.2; 81.4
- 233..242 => -0.7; 88.4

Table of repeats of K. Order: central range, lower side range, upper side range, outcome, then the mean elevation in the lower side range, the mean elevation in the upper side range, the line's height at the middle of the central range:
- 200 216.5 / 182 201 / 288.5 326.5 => 0.80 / 81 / 87.5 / 82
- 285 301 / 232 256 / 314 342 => -0.17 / 85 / 87.3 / 86.4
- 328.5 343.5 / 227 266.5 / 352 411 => -0.84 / 75.3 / 87.5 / 83.4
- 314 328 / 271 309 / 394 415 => 0.17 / 88.3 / 85.9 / 87.6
